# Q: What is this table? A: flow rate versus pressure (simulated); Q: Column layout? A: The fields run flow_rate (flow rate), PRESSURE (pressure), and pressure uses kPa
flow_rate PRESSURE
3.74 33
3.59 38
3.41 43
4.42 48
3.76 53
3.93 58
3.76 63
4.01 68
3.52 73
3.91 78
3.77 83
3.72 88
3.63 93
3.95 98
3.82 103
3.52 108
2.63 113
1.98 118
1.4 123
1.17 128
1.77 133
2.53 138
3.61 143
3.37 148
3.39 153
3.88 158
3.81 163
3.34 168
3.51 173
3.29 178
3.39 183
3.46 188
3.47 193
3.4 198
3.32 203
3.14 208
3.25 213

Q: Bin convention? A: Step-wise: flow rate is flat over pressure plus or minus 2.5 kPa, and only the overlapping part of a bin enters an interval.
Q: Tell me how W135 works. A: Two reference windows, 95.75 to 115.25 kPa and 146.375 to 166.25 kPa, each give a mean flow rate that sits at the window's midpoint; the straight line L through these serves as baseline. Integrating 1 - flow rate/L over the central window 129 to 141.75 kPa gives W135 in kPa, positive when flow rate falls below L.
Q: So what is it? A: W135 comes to 5.0 kPa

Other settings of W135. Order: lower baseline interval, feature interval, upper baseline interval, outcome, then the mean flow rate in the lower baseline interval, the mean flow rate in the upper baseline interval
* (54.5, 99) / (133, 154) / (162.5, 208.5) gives 3.0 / 3.79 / 3.41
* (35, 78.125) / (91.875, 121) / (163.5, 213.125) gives 3.6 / 3.81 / 3.38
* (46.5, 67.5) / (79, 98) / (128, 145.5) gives -2.3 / 3.95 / 2.43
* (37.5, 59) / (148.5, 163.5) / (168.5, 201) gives -0.6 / 3.84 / 3.41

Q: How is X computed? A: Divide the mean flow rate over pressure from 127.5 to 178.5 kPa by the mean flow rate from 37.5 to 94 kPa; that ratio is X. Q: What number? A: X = 0.82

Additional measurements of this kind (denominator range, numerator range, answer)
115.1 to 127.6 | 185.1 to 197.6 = 2.11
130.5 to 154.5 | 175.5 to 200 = 1.17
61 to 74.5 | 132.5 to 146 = 0.74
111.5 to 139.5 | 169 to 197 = 1.83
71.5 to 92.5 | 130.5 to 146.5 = 0.72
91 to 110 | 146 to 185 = 0.94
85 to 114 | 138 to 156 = 0.93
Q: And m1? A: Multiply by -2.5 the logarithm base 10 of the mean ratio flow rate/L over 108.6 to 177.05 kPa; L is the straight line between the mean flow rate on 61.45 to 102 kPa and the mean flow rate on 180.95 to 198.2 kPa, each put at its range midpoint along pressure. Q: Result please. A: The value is 0.25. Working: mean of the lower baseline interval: 3.79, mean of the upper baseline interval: 3.44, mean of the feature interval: 2.83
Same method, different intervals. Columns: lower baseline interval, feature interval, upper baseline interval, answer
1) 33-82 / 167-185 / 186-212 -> 0.01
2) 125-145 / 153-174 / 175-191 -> -0.24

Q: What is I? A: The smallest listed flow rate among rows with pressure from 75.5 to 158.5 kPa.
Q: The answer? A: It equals 1.17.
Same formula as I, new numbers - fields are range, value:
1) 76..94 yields 3.63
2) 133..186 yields 1.77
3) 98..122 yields 1.98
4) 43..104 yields 3.41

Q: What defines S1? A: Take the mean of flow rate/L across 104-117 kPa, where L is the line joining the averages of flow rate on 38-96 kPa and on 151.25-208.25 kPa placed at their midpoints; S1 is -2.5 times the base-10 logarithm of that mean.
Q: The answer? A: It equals 0.21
